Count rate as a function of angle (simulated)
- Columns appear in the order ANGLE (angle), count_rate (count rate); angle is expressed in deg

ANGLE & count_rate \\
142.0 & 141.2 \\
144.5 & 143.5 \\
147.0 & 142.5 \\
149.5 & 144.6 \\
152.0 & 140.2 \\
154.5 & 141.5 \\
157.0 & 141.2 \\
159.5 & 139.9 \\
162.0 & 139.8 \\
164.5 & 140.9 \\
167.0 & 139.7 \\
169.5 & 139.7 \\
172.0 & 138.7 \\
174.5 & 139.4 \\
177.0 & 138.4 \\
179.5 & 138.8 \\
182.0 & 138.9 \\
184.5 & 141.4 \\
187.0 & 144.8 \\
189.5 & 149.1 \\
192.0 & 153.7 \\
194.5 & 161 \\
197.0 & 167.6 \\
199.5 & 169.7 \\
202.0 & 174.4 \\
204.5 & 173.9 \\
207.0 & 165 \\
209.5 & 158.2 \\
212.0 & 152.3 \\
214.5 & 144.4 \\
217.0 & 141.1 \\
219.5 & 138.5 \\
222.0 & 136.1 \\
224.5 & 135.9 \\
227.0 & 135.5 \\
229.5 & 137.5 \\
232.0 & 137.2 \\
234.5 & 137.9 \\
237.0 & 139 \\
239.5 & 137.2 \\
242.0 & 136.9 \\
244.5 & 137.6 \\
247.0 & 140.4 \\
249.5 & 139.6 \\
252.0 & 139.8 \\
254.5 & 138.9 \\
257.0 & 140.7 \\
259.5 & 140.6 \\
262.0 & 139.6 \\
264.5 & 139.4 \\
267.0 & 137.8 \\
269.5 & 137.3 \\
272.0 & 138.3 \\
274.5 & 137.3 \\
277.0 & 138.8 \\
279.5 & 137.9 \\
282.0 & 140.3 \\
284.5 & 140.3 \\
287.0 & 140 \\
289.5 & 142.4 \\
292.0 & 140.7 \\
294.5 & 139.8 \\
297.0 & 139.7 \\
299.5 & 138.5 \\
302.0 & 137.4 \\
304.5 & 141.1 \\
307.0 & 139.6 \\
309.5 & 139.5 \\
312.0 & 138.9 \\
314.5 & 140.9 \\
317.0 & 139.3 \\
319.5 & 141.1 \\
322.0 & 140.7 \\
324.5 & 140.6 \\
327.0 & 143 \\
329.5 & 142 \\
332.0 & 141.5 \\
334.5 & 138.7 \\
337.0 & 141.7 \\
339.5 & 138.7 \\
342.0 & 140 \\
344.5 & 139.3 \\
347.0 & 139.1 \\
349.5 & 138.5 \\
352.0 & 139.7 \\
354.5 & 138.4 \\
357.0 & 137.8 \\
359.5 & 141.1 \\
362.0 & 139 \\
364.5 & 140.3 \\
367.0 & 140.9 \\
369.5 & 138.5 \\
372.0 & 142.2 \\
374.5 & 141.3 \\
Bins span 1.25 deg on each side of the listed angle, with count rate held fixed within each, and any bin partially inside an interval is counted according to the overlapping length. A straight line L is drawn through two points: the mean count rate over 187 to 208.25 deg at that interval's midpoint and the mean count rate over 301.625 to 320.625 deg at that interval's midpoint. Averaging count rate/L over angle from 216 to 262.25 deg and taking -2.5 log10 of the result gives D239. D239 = 0.120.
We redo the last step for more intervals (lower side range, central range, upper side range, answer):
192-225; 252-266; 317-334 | 0.07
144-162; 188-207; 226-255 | -0.17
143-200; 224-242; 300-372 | 0.04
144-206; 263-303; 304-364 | 0.03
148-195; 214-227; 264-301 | 0.02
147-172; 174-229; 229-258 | -0.08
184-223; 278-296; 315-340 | 0.04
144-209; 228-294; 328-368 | 0.04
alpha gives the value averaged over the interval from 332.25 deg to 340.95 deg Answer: 140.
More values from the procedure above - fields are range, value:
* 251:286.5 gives 139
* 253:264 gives 140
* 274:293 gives 140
